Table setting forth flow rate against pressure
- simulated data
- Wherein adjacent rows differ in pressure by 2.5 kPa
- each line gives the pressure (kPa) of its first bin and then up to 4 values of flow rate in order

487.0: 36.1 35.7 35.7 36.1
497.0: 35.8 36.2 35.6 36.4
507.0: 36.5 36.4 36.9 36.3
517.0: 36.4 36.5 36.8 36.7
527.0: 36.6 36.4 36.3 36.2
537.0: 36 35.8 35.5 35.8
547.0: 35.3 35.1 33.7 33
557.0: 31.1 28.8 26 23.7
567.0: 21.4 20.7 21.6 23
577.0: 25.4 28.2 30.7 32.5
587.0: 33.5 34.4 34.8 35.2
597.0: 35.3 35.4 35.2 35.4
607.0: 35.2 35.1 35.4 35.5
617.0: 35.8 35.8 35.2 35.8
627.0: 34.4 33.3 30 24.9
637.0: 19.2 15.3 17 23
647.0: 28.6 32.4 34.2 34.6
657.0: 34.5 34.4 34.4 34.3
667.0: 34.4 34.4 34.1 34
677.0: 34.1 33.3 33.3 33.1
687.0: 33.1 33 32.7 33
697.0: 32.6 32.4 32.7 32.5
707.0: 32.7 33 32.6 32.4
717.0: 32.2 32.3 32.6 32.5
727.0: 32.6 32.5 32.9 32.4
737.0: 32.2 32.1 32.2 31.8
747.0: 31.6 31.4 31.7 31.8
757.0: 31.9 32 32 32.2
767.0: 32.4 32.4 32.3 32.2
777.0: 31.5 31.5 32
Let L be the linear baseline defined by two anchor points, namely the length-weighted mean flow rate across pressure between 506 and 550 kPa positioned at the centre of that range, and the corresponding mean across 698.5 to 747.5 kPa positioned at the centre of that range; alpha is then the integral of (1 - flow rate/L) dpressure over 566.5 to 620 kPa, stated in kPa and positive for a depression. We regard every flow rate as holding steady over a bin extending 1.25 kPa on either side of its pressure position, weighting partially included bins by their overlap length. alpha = 4.9 kPa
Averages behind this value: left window 36.2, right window 32.4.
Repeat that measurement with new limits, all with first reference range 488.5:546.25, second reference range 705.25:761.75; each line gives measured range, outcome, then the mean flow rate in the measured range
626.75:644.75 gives 5.22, 24.2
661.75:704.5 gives -0.32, 33.4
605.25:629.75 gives -0.62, 35.2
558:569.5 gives 3.48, 24.6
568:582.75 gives 4.39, 24.7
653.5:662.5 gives -0.23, 34.5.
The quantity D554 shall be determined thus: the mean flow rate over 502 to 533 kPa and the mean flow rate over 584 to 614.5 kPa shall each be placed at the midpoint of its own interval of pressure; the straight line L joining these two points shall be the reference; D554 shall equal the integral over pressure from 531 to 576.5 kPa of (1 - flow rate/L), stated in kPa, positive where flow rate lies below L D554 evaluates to 6.9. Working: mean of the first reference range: 36.5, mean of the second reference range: 34.9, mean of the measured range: 30.4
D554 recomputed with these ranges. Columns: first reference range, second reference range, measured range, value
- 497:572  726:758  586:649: 2.7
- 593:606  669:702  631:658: 6.0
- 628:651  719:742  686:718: -2.7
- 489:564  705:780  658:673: -0.5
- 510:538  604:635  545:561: 1.3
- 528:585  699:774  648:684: -2.7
